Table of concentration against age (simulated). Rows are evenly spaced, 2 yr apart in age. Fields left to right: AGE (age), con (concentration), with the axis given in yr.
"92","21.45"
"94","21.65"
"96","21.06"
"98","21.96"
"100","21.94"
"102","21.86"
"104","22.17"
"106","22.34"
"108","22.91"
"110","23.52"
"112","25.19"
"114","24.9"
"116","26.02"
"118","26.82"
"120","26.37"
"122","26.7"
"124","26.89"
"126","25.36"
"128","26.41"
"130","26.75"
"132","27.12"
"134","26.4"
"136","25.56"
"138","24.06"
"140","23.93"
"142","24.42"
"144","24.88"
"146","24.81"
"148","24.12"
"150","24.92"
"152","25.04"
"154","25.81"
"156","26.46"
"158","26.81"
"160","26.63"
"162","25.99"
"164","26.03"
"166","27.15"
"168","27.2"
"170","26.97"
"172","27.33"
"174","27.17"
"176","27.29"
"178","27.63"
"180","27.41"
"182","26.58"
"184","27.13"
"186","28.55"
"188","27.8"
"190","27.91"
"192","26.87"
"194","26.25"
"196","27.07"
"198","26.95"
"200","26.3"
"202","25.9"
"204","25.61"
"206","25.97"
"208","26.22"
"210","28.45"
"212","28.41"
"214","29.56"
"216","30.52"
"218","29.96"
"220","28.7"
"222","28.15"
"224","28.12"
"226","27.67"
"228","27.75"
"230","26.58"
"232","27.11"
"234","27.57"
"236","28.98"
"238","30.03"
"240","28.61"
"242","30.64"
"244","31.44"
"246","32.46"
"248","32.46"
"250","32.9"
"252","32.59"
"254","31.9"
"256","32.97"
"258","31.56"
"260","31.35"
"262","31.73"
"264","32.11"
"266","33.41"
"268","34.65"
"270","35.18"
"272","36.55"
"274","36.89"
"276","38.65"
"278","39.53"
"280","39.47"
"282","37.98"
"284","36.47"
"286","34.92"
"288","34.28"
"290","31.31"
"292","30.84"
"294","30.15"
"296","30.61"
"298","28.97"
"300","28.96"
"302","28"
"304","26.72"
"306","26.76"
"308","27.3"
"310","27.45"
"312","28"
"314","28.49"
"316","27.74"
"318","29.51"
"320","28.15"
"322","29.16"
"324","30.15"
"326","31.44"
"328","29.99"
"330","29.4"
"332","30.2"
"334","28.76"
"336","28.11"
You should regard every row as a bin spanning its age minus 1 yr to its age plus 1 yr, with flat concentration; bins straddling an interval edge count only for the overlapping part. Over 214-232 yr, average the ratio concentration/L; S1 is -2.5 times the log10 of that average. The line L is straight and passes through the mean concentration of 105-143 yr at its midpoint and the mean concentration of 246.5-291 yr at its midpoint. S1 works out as 0.11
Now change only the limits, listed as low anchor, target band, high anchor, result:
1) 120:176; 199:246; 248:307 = 0.07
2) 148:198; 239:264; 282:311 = -0.09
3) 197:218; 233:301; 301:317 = -0.19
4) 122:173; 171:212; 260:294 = 0.07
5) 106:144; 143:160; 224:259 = 0.04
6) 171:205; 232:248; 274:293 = 0.07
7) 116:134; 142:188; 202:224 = 0.03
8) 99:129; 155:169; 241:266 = 0.02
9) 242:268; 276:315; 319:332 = -0.02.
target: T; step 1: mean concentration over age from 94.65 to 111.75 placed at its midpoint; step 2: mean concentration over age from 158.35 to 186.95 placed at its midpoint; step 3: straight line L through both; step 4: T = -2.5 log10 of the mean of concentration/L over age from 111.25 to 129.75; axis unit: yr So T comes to -0.11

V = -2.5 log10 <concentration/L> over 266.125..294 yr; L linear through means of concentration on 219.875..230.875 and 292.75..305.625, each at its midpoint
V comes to -0.24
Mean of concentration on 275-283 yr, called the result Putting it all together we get 38.9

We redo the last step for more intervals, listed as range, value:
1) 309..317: 27.9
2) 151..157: 25.8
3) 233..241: 28.8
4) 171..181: 27.4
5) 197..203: 26.4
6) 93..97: 21.4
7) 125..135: 26.4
